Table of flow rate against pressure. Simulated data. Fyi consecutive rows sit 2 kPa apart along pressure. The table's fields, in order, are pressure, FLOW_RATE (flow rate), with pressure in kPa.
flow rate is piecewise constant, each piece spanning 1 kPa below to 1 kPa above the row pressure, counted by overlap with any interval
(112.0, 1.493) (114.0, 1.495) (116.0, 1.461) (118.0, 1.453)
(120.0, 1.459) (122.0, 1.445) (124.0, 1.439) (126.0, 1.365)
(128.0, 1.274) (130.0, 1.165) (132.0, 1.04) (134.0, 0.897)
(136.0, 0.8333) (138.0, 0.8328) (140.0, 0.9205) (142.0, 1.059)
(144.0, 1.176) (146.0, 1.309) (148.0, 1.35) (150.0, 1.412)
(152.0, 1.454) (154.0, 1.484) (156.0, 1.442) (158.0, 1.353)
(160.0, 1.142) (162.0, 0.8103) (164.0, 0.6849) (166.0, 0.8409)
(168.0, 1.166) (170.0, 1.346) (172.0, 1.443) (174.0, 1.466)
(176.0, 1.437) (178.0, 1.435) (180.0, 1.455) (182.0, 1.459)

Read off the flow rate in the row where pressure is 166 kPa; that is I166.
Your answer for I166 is 0.8409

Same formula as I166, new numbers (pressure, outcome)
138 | 0.8328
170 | 1.346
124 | 1.439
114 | 1.495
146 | 1.309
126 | 1.365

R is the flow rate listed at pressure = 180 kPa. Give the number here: 1.455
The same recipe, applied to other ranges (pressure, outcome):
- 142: 1.059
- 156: 1.442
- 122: 1.445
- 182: 1.459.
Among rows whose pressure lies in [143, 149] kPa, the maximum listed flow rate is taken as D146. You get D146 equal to 1.35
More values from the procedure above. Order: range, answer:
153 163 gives 1.484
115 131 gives 1.461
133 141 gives 0.9205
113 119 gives 1.495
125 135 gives 1.365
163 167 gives 0.8409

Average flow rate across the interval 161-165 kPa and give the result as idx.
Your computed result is 0.748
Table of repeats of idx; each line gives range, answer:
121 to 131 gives 1.34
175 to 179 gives 1.44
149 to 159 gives 1.43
